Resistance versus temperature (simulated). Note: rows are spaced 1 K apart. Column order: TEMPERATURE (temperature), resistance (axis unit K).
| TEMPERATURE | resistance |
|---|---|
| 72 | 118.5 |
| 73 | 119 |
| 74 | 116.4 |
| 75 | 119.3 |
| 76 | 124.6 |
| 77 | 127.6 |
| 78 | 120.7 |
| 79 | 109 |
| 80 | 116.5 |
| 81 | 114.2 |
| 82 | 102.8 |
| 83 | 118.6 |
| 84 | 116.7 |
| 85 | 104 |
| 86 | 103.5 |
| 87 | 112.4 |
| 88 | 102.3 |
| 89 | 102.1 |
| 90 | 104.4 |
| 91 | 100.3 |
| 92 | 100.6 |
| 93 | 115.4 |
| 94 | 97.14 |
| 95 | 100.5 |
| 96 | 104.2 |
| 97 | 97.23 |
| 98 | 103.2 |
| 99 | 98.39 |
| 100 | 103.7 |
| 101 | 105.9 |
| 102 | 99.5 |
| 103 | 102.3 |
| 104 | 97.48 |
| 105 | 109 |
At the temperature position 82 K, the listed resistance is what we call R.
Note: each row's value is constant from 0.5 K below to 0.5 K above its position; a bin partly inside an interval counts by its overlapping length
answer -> 102.8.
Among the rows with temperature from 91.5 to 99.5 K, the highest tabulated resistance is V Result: 115.4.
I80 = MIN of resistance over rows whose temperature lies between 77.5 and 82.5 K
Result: 102.8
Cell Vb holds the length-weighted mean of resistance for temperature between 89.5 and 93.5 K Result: 105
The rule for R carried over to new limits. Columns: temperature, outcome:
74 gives 116.4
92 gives 100.6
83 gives 118.6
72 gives 118.5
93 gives 115.4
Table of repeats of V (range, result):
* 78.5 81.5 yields 116.5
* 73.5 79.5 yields 127.6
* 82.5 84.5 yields 118.6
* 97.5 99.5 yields 103.2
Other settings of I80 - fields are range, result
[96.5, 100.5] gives 97.23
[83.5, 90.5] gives 102.1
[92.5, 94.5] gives 97.14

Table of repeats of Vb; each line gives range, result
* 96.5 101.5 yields 102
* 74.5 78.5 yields 123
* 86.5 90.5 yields 105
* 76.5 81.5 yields 118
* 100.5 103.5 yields 103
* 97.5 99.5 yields 101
